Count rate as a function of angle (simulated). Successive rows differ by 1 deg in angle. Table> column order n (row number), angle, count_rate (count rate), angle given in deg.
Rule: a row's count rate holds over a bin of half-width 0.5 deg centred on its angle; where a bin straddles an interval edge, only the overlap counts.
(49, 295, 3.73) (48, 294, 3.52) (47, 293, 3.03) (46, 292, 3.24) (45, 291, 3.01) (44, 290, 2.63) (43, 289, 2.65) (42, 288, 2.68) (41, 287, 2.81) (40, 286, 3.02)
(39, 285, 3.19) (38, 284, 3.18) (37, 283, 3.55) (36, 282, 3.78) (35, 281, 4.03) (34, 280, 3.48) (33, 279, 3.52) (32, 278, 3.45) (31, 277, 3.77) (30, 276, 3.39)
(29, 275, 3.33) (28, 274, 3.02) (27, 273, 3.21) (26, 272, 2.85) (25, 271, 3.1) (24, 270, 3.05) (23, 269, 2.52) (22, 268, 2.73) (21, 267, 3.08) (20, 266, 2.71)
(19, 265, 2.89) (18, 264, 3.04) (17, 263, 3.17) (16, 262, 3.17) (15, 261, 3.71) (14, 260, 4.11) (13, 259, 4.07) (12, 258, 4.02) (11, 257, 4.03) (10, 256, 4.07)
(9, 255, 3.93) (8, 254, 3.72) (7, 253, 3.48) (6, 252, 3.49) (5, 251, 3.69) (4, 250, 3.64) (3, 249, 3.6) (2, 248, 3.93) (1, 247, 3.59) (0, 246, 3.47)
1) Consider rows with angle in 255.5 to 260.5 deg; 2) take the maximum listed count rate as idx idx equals 4.11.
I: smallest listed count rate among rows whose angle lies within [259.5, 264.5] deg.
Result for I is 3.04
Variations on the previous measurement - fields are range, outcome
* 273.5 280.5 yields 3.02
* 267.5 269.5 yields 2.52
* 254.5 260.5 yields 3.93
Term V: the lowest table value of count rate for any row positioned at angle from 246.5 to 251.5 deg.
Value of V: 3.59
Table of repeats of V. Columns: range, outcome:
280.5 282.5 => 3.78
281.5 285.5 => 3.18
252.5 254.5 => 3.48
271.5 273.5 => 2.85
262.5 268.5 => 2.71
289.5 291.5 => 2.63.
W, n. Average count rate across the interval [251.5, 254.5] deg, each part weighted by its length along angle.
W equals 3.56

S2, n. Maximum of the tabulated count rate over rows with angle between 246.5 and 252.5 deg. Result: 3.93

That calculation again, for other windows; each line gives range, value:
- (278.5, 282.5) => 4.03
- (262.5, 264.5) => 3.17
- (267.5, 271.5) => 3.1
